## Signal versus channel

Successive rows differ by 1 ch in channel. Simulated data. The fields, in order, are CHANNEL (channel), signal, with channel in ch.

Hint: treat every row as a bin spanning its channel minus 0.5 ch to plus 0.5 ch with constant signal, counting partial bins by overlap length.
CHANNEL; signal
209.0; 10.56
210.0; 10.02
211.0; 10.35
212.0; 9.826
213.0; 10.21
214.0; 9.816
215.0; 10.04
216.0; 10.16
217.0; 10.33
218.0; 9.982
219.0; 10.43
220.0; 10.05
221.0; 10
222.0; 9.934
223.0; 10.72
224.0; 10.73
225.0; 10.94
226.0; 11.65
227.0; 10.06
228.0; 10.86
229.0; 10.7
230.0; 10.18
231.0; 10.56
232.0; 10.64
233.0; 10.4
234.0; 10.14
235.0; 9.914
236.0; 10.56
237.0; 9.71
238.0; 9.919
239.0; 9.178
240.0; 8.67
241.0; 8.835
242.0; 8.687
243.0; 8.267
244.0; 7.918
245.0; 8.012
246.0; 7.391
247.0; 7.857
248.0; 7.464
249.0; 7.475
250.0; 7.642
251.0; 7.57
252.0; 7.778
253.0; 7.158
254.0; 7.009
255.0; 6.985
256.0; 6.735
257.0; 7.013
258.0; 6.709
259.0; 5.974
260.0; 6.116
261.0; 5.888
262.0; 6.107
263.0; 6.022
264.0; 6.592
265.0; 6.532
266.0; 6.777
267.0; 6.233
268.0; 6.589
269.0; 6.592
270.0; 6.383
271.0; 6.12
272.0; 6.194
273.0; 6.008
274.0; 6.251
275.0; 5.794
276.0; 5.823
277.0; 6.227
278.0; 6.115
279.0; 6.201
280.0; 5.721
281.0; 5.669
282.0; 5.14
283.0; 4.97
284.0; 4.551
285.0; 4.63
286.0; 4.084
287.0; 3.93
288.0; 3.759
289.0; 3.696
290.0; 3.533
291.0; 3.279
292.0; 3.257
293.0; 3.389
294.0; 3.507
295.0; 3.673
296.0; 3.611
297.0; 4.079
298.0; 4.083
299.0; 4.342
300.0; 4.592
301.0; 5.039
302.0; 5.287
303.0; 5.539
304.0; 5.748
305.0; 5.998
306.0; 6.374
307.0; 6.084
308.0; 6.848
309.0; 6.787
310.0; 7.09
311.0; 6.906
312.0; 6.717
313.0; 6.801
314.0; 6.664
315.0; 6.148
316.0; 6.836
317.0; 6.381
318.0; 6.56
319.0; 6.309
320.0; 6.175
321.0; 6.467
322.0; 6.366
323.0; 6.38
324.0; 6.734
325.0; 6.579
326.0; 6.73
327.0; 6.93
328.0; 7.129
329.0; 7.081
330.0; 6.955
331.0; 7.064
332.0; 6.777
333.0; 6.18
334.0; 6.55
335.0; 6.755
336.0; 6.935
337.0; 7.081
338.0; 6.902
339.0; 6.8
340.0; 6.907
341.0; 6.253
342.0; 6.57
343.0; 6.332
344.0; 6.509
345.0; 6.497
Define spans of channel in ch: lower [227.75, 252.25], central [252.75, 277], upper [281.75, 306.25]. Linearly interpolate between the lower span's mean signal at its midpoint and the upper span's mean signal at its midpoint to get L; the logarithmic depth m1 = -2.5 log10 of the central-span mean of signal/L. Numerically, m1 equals 0.08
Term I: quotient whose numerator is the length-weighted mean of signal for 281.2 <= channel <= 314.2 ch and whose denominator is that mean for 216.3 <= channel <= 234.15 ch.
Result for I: 0.47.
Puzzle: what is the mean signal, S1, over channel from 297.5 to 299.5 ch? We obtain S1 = 4.21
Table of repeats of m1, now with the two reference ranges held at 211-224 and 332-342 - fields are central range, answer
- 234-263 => 0.19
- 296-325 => 0.23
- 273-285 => 0.43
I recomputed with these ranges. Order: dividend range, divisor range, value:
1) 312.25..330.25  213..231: 0.64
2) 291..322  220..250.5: 0.58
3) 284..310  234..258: 0.57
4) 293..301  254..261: 0.61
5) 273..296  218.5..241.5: 0.46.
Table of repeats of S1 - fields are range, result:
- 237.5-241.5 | 9.15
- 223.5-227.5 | 10.8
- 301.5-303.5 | 5.41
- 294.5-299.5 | 3.96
